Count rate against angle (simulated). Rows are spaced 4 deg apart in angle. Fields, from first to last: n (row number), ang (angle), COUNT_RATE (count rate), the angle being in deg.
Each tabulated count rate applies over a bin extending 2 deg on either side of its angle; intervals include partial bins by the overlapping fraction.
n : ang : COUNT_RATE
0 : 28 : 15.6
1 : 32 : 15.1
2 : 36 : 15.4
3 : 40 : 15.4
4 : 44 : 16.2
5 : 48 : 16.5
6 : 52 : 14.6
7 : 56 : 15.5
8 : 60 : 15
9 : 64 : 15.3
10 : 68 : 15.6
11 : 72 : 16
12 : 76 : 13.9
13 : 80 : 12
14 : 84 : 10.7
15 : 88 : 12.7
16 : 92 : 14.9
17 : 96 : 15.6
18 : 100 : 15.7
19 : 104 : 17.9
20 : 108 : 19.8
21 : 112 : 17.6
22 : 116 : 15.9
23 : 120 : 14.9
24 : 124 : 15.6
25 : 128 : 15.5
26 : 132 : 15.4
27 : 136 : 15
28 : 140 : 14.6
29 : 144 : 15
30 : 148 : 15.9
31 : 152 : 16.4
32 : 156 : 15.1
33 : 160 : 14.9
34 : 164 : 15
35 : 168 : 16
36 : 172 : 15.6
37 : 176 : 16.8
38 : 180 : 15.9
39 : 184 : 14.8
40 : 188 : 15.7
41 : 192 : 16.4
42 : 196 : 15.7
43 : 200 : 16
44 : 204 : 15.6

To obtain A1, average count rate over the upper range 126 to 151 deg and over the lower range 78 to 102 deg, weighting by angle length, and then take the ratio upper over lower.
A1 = 1.1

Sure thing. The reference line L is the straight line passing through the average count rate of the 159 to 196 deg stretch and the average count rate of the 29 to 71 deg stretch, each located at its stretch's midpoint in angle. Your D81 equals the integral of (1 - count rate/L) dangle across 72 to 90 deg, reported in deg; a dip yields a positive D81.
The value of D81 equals 3.24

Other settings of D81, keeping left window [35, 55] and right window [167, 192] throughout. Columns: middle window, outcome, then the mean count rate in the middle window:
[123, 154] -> 0.7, 15.4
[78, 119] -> 1.2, 15.3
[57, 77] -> 0.5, 15.2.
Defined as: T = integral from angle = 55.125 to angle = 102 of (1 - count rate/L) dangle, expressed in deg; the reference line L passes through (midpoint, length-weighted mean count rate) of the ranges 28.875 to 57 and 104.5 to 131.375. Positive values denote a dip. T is 4.78 deg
